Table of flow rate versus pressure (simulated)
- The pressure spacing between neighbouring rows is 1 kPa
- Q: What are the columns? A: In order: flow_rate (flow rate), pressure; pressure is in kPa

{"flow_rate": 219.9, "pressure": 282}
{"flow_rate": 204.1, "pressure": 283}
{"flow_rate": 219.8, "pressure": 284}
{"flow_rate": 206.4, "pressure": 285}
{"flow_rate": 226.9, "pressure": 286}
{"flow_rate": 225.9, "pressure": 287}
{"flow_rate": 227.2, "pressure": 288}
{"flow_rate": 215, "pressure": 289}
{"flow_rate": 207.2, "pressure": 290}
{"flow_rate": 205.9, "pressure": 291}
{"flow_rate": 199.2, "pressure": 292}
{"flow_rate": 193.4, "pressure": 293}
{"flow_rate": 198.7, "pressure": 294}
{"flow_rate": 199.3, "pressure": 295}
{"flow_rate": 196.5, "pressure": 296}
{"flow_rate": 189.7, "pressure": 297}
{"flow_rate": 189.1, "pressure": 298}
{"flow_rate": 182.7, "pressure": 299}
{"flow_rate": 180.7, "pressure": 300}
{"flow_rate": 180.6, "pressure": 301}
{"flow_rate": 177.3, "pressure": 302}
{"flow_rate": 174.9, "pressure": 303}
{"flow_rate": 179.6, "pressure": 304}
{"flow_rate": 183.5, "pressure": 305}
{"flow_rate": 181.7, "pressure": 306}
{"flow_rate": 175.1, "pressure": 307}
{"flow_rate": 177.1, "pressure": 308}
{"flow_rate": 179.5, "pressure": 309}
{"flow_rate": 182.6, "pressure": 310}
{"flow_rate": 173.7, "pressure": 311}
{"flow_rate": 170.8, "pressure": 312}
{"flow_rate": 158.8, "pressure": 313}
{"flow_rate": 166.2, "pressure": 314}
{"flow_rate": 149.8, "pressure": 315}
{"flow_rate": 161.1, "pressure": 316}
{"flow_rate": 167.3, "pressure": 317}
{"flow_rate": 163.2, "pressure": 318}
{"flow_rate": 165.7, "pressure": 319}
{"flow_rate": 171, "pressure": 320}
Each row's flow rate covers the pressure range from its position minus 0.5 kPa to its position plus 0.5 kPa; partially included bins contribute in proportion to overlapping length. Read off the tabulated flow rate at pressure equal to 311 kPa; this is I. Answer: 173.7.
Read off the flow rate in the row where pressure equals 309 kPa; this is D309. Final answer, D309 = 179.5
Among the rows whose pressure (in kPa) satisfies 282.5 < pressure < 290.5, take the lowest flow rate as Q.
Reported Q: 204.1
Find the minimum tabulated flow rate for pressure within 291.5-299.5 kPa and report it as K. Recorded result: 182.7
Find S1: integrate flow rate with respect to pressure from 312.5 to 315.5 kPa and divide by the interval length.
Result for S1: 158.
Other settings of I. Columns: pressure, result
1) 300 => 180.7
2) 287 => 225.9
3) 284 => 219.8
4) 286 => 226.9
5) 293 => 193.4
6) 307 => 175.1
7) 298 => 189.1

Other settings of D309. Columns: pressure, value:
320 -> 171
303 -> 174.9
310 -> 182.6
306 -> 181.7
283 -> 204.1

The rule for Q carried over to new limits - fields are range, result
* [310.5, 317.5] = 149.8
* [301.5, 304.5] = 174.9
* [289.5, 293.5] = 193.4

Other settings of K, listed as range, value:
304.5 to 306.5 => 181.7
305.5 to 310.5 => 175.1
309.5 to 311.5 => 173.7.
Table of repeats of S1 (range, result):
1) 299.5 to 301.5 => 181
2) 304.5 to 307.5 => 180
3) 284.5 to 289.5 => 220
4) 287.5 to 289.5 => 221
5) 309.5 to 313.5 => 171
